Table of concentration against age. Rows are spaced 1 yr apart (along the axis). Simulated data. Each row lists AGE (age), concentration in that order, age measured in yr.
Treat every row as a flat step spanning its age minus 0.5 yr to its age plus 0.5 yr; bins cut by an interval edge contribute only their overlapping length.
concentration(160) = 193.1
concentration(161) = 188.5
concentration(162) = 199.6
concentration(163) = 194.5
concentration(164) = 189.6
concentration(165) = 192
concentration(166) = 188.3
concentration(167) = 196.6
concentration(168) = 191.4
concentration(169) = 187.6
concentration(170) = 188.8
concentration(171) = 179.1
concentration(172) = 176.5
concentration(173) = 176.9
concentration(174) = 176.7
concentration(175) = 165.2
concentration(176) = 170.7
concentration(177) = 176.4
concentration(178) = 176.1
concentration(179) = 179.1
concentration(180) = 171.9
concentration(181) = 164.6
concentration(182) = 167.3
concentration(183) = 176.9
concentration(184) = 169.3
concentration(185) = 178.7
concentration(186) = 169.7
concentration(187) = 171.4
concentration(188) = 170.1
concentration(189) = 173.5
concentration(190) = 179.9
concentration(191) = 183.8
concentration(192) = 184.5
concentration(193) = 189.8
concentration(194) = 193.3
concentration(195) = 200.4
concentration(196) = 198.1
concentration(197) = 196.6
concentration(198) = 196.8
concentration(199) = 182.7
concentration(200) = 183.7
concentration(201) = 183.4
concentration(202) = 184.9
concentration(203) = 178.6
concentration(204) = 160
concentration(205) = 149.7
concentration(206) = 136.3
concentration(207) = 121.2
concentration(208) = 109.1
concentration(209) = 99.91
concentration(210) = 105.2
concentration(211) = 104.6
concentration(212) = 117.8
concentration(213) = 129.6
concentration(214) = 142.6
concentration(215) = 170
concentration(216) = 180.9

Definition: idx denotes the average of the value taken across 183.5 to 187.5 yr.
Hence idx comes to 172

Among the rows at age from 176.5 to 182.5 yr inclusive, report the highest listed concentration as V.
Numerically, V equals 179.1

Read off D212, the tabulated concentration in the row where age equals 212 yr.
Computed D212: 117.8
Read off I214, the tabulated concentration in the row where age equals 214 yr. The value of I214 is 142.6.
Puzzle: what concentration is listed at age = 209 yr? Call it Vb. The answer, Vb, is 99.91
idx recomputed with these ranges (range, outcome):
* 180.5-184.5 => 170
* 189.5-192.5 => 183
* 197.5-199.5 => 190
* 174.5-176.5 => 168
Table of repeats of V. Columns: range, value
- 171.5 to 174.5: 176.9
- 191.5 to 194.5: 193.3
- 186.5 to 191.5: 183.8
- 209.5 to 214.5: 142.6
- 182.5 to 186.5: 178.7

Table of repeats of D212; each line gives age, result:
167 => 196.6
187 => 171.4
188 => 170.1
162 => 199.6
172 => 176.5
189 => 173.5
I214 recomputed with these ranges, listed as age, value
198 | 196.8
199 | 182.7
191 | 183.8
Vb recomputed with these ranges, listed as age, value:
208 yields 109.1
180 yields 171.9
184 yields 169.3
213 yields 129.6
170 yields 188.8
